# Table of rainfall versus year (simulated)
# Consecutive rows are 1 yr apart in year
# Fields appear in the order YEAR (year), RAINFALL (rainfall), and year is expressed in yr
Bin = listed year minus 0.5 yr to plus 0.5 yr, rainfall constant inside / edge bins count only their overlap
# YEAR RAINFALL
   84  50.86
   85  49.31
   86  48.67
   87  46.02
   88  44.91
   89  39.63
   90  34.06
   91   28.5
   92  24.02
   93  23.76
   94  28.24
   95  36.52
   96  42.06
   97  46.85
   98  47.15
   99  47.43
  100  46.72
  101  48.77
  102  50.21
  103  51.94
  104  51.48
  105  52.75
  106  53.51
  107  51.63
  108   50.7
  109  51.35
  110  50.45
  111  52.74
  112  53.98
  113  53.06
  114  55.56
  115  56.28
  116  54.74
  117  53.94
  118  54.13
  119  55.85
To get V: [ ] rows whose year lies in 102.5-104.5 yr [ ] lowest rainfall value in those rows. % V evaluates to 51.48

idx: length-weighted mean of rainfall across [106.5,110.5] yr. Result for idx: 51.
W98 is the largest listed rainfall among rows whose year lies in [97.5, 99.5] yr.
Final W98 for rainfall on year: 47.43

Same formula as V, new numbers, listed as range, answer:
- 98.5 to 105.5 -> 46.72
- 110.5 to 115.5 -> 52.74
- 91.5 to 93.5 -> 23.76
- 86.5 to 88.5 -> 44.91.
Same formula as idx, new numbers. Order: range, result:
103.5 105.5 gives 52.1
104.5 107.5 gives 52.6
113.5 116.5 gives 55.5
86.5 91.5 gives 38.6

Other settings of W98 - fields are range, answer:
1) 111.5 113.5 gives 53.98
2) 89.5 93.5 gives 34.06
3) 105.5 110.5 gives 53.51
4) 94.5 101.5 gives 48.77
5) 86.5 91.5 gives 46.02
